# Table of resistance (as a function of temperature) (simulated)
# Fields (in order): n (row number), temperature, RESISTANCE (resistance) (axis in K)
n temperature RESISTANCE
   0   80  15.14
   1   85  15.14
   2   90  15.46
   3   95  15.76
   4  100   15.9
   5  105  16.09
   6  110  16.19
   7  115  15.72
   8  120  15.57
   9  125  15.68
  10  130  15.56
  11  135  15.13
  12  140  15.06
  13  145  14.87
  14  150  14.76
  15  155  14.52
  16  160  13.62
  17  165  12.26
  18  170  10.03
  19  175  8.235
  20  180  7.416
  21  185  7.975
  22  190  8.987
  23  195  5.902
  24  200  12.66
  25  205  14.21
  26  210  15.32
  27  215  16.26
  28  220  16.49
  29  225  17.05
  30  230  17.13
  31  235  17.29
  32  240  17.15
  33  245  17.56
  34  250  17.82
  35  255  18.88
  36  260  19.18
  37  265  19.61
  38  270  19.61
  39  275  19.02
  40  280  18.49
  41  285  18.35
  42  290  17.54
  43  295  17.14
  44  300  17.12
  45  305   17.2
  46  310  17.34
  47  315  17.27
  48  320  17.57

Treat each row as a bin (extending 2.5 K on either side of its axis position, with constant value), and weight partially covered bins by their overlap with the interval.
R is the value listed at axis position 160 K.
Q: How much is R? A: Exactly 13.62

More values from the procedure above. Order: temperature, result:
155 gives 14.52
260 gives 19.18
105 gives 16.09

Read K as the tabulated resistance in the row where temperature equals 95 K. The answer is 15.76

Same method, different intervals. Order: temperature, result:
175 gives 8.235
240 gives 17.15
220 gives 16.49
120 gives 15.57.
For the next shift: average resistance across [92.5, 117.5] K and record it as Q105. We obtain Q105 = 15.9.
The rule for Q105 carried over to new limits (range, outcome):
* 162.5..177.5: 10.2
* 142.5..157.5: 14.7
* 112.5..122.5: 15.6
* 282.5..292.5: 17.9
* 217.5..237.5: 17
